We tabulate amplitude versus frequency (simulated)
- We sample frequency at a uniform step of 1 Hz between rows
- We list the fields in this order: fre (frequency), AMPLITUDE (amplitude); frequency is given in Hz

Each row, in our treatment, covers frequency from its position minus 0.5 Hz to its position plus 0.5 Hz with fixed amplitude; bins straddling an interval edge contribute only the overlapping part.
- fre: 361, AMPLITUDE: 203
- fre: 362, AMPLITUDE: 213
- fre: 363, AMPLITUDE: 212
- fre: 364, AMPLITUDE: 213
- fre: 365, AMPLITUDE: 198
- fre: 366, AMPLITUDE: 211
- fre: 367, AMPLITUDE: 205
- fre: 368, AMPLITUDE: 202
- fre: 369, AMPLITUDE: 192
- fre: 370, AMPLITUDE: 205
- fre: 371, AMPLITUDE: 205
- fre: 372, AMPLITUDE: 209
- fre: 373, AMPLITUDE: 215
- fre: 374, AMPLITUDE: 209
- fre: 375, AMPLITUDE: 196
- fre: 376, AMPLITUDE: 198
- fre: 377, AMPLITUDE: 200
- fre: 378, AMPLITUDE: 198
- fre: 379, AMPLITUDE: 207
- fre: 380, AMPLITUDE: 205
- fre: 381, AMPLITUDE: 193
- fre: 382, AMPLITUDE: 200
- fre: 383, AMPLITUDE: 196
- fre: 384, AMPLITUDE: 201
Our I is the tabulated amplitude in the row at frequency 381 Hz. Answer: 193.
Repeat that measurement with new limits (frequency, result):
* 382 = 200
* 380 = 205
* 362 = 213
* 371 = 205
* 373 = 215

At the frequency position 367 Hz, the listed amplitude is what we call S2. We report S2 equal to 205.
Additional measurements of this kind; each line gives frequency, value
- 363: 212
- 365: 198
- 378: 198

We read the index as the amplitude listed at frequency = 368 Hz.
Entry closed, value 202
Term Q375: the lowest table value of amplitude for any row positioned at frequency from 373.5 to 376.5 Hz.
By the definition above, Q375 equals 196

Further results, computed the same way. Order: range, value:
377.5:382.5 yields 193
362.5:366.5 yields 198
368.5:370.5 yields 192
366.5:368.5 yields 202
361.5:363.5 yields 212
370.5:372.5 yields 205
